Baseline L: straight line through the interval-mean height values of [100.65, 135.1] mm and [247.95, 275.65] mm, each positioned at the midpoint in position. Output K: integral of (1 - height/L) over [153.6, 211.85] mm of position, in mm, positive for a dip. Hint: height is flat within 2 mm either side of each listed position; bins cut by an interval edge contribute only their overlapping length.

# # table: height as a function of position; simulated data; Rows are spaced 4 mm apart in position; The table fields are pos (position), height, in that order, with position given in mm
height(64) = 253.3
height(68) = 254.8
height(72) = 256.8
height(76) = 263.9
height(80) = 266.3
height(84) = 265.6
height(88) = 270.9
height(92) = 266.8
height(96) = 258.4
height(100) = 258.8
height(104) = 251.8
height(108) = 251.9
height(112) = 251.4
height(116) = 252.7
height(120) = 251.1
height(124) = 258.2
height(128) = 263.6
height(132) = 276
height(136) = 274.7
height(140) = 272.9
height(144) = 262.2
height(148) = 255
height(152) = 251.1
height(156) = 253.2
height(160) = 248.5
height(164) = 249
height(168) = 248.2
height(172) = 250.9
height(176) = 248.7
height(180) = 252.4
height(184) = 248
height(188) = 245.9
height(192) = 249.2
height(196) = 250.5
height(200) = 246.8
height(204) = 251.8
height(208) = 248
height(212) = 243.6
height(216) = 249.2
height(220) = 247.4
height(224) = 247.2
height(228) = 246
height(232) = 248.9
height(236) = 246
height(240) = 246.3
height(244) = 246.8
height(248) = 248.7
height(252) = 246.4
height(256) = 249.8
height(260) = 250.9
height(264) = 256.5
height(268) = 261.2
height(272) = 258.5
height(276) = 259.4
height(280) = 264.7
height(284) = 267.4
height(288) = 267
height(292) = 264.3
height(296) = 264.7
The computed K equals 1.5 mm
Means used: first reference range 258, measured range 249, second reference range 254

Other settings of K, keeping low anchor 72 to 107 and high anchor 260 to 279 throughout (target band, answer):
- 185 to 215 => 1.4 mm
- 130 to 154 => -0.4 mm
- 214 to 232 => 0.8 mm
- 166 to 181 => 0.6 mm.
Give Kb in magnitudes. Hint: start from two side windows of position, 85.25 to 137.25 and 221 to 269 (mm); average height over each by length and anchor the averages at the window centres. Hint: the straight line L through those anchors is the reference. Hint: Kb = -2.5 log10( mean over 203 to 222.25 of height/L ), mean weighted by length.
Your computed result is 0.02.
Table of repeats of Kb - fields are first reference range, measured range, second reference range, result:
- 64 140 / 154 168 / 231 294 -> 0.04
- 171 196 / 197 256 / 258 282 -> 0.03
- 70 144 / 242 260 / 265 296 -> 0.06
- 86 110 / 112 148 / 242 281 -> -0.02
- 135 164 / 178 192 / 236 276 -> 0.03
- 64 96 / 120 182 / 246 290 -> 0.01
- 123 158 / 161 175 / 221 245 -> 0.04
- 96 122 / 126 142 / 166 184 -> -0.08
